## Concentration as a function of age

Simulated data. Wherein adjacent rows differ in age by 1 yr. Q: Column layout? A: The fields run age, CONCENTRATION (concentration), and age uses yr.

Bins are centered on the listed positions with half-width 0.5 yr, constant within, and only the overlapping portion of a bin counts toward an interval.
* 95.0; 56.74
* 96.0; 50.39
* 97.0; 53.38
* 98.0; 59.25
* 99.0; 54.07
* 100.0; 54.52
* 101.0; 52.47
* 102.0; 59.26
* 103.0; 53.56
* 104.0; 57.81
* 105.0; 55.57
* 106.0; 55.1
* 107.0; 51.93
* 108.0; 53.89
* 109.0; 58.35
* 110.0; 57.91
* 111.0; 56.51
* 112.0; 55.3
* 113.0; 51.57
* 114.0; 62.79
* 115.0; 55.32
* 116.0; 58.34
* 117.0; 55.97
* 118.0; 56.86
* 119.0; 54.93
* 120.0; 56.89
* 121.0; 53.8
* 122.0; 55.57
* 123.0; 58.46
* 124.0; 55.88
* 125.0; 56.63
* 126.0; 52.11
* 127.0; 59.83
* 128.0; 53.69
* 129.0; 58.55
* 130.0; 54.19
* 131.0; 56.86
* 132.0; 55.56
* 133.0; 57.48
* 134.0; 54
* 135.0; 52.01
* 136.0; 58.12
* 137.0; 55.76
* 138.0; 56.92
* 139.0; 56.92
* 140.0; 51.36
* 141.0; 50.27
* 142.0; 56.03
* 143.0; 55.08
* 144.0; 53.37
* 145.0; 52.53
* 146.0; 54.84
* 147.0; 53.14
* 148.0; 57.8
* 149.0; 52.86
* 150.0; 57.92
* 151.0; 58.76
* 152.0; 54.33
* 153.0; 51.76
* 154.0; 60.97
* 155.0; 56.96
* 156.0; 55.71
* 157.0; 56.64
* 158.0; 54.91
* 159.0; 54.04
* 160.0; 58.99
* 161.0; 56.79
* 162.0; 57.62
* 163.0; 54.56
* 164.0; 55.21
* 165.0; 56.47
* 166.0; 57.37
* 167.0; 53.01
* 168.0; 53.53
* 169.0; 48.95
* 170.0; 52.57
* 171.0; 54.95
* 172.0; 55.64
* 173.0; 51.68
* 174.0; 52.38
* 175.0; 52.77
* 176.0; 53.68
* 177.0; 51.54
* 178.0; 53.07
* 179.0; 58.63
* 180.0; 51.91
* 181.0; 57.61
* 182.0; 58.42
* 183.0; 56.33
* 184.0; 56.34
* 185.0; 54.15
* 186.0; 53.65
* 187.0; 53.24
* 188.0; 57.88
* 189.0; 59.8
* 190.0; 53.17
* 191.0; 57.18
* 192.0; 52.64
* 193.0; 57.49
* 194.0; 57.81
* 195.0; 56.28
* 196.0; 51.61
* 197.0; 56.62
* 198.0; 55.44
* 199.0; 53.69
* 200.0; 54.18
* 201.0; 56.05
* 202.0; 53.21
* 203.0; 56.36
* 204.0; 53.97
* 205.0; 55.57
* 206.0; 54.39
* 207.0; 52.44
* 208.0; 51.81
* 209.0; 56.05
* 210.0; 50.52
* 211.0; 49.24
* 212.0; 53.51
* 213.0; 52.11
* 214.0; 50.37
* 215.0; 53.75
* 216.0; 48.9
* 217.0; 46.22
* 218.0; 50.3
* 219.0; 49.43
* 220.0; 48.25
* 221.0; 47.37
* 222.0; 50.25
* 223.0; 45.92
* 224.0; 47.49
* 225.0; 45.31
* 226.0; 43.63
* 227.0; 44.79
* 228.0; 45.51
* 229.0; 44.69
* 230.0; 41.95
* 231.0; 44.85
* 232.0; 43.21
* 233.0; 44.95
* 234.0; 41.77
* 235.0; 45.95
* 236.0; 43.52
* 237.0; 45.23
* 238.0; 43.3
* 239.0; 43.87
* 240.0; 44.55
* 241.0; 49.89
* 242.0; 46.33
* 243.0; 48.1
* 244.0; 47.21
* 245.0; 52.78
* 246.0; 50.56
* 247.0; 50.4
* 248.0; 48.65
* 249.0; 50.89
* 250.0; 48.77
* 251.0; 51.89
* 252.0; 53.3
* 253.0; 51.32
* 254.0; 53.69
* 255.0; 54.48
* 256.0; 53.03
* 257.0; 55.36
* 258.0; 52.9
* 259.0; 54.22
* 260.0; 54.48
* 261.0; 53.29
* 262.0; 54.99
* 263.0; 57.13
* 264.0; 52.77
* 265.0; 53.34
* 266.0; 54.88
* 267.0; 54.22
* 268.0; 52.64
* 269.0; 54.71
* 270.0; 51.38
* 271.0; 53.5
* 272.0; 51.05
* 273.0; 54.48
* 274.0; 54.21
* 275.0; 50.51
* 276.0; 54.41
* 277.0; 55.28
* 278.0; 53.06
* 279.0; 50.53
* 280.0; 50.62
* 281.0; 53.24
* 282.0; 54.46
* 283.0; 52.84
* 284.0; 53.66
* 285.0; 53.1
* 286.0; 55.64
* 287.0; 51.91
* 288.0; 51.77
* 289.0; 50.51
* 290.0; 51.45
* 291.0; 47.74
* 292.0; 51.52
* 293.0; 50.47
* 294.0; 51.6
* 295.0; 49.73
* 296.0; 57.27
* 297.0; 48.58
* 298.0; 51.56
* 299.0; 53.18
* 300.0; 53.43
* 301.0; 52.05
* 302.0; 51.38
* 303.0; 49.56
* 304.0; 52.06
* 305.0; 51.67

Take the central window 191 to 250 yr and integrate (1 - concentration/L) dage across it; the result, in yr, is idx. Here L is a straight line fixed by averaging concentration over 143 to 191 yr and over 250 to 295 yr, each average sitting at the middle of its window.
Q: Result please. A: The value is 4.7 yr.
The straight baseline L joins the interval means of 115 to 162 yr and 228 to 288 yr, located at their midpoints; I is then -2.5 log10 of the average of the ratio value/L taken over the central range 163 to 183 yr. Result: 0.000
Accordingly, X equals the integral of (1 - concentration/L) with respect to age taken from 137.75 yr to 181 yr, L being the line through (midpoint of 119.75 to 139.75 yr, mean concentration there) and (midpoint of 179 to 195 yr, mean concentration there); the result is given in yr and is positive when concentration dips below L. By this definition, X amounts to 0.9 yr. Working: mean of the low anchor 55.9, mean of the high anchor 55.9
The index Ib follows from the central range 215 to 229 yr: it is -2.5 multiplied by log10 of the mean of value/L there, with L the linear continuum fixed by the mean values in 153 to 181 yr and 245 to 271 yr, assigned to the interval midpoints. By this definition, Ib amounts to 0.14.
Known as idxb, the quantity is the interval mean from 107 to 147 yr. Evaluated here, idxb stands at 55.6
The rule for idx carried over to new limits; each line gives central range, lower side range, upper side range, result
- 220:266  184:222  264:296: 3.53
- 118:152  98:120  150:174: 0.12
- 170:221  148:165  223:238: -3.86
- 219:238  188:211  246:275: 3.03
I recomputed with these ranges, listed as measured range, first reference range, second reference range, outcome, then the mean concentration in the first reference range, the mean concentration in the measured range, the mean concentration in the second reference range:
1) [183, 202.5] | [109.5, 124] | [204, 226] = -0.07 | 56.4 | 55.3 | 50.4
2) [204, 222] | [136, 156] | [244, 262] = 0.04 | 55.2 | 51.2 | 52.3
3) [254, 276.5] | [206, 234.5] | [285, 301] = -0.07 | 48.1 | 53.7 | 51.8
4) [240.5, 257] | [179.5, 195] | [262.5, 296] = 0.06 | 55.9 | 50.8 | 52.7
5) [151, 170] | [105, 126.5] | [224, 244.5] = -0.07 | 55.9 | 55.4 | 45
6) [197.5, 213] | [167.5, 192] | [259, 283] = 0.01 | 54.5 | 53.7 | 53.4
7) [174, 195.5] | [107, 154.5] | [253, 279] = -0.01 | 55.7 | 55.3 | 53.7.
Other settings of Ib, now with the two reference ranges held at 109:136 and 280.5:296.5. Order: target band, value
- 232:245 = 0.17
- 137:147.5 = 0.03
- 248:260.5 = 0.01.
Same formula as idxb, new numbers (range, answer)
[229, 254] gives 47.3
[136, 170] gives 55.2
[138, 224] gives 54.1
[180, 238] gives 51.2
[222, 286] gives 50.2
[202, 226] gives 50.7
